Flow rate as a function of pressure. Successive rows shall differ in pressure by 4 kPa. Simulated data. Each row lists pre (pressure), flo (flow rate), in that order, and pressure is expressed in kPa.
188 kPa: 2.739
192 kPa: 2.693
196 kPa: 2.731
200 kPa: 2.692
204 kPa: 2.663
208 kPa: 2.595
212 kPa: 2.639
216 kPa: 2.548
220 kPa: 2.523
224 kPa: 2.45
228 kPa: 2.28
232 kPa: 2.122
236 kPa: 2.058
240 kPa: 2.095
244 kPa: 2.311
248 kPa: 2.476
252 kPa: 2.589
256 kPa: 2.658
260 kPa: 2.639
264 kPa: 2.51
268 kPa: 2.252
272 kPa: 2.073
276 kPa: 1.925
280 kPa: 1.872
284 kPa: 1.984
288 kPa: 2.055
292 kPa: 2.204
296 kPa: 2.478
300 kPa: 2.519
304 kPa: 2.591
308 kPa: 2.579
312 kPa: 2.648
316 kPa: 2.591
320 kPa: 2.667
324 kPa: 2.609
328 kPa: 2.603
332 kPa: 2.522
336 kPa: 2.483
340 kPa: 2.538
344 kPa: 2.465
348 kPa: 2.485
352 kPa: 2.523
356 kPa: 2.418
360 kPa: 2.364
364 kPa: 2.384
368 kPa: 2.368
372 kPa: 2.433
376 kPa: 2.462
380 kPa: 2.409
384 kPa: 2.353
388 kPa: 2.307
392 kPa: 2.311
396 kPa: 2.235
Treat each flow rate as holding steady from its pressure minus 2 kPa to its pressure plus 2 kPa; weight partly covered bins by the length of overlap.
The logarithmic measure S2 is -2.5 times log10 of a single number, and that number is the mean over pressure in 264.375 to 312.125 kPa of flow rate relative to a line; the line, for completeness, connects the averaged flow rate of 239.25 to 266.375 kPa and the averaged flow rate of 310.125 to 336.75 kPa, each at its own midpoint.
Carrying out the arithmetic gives 0.128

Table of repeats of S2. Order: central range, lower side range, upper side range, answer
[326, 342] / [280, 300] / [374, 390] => -0.12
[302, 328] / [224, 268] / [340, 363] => -0.08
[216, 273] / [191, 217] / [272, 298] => 0.00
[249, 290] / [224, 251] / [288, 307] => 0.03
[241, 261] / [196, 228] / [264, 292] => -0.11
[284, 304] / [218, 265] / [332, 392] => 0.05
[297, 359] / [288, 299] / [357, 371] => -0.09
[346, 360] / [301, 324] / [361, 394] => 0.00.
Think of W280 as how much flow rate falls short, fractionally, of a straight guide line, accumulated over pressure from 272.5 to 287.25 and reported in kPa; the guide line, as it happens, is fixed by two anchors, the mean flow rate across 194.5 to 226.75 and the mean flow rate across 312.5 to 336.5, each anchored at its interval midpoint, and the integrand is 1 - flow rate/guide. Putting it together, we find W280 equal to 3.64 kPa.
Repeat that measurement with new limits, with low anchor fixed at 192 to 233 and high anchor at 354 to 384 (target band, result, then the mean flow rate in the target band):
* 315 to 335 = -1.24 kPa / 2.59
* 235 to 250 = 1.60 kPa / 2.25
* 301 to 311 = -0.51 kPa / 2.58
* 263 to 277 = 1.71 kPa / 2.19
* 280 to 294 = 2.40 kPa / 2.05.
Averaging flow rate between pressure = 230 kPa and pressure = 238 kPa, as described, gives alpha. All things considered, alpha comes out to 2.09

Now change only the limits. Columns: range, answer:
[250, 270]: 2.53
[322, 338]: 2.55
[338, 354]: 2.5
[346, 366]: 2.43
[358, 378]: 2.4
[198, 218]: 2.63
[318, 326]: 2.64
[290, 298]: 2.34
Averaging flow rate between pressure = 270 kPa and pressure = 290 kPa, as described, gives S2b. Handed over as 1.98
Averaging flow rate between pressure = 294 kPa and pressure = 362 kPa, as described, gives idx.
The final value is 2.53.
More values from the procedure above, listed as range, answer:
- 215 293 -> 2.28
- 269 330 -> 2.36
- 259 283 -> 2.18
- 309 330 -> 2.62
